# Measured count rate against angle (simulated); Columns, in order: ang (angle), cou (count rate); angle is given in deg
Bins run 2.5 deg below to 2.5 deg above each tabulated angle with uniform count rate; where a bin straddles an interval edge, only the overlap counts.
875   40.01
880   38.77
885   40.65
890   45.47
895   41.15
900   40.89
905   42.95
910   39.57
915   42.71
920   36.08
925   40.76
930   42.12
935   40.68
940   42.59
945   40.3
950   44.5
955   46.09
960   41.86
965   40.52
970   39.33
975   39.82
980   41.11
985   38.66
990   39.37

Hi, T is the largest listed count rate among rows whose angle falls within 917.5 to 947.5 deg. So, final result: 42.59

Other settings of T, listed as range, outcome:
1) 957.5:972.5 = 41.86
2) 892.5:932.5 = 42.95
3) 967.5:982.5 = 41.11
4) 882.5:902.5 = 45.47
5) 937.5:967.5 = 46.09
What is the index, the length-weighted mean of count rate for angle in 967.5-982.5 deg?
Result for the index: 40.1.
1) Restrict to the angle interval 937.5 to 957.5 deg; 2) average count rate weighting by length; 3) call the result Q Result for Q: 43.4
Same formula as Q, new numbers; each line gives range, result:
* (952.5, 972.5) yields 42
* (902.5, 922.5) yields 40.3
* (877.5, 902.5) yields 41.4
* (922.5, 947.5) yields 41.3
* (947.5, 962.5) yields 44.1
